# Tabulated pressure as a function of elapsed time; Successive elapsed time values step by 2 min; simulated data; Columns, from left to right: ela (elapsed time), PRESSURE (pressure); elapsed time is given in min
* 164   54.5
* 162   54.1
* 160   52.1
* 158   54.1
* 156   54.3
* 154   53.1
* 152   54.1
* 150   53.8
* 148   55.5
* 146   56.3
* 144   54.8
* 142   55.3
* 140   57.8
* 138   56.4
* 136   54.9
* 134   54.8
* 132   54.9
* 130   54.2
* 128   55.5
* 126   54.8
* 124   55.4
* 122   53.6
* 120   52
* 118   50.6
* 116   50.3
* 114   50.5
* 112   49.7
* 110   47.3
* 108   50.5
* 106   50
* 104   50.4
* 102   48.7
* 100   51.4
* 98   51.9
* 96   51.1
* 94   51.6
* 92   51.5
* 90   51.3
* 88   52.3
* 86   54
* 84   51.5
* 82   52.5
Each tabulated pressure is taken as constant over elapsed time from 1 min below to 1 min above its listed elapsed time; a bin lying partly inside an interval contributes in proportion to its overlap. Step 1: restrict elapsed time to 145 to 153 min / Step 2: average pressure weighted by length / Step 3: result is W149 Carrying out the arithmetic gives 54.9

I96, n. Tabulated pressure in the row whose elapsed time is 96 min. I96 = 51.1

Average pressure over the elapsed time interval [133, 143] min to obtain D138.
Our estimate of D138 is 55.8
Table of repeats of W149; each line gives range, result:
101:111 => 49.4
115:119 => 50.5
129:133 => 54.5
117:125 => 52.9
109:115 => 49.2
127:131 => 54.9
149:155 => 53.7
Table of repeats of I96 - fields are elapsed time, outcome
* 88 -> 52.3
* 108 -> 50.5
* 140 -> 57.8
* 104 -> 50.4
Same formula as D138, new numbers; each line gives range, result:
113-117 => 50.4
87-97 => 51.6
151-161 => 53.5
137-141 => 57.1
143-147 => 55.5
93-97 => 51.4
